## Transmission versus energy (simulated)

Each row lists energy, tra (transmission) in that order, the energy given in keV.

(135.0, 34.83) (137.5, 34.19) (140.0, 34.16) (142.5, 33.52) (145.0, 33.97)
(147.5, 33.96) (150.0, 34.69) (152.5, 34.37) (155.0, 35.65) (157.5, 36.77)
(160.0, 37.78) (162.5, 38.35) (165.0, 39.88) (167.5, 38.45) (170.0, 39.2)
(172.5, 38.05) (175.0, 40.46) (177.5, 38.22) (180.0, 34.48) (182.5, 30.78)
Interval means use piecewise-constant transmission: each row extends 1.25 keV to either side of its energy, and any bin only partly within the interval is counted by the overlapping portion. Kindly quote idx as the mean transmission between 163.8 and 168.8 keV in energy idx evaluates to 39.2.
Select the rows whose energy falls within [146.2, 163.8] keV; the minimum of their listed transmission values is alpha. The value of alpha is 33.96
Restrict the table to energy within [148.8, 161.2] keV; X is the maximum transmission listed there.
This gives 37.78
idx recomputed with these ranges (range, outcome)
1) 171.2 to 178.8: 38.9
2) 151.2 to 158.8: 35.6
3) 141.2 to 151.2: 34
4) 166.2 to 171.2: 38.8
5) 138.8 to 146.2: 33.9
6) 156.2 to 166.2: 38.2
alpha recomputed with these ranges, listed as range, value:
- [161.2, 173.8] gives 38.05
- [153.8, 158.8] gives 35.65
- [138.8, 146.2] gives 33.52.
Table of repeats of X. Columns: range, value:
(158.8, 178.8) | 40.46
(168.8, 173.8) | 39.2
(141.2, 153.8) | 34.69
